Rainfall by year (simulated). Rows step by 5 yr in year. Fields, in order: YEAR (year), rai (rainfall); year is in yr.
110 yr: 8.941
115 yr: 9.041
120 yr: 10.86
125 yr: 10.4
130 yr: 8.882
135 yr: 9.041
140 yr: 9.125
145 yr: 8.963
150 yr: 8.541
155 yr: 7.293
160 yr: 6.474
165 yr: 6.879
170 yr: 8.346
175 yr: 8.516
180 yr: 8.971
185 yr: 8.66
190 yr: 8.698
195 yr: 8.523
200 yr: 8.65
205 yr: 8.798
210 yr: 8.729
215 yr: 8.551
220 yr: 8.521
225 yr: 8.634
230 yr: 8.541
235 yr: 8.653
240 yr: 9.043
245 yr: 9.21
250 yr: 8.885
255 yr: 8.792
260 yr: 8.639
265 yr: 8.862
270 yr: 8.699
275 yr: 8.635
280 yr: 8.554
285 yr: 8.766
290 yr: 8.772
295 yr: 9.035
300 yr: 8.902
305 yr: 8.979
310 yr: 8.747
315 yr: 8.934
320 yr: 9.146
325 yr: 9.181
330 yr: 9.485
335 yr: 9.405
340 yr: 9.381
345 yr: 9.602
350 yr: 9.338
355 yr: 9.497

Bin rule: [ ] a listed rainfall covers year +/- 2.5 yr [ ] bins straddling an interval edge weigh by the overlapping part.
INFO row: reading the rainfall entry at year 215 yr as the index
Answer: 8.551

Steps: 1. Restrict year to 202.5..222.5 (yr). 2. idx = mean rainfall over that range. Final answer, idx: 8.65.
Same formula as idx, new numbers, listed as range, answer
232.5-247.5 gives 8.97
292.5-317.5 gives 8.92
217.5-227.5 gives 8.58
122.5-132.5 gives 9.64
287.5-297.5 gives 8.9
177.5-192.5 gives 8.78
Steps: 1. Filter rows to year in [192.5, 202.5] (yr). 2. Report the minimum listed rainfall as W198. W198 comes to 8.523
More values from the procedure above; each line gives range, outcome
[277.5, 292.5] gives 8.554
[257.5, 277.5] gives 8.635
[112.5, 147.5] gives 8.882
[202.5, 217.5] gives 8.551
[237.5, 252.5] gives 8.885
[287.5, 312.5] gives 8.747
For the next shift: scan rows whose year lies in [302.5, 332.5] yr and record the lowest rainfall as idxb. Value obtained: 8.747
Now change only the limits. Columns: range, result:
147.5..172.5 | 6.474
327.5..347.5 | 9.381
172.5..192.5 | 8.516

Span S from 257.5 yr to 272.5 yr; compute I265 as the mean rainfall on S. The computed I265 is 8.73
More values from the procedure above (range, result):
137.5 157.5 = 8.48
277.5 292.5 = 8.7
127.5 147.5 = 9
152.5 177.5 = 7.5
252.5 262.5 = 8.72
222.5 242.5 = 8.72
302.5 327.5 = 9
